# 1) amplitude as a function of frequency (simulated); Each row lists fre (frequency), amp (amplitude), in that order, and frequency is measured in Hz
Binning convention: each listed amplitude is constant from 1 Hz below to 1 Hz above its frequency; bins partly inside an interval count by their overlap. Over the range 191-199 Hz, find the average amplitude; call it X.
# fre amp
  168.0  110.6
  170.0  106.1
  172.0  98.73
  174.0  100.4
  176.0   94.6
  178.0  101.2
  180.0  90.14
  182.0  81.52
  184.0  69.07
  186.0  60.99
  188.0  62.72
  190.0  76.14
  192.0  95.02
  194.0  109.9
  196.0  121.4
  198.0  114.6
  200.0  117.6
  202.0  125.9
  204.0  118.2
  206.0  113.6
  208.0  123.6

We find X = 110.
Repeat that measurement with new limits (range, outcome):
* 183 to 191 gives 67.2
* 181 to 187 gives 70.5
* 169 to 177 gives 100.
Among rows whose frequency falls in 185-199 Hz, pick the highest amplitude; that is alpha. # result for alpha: 121.4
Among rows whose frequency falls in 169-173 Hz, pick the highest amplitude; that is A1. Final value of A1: 106.1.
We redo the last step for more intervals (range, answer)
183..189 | 69.07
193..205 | 125.9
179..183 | 90.14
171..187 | 101.2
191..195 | 109.9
